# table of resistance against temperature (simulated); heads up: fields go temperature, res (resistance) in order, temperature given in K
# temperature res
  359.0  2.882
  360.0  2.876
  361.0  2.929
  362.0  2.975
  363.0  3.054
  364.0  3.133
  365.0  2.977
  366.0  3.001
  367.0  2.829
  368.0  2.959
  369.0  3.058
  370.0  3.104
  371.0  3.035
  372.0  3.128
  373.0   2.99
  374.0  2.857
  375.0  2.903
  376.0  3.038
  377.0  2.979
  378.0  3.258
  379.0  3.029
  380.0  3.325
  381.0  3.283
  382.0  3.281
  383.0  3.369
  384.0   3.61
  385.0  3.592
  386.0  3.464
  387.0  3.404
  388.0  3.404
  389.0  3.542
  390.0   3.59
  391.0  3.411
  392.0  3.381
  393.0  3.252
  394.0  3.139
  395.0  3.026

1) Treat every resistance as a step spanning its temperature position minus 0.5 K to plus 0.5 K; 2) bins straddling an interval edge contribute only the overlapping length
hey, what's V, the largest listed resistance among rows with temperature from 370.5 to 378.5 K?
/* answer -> 3.258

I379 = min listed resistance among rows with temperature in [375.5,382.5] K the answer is 2.979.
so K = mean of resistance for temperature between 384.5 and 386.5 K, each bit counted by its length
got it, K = 3.53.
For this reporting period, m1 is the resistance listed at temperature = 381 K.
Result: 3.283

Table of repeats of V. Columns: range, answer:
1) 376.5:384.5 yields 3.61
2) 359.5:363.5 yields 3.054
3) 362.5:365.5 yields 3.133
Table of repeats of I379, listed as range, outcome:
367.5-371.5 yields 2.959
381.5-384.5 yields 3.281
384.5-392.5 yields 3.381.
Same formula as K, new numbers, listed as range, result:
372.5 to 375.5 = 2.92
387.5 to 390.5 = 3.51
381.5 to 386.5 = 3.46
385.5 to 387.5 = 3.43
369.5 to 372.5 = 3.09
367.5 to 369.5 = 3.01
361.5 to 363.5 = 3.01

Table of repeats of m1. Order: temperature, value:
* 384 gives 3.61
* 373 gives 2.99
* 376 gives 3.038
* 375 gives 2.903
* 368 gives 2.959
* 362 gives 2.975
